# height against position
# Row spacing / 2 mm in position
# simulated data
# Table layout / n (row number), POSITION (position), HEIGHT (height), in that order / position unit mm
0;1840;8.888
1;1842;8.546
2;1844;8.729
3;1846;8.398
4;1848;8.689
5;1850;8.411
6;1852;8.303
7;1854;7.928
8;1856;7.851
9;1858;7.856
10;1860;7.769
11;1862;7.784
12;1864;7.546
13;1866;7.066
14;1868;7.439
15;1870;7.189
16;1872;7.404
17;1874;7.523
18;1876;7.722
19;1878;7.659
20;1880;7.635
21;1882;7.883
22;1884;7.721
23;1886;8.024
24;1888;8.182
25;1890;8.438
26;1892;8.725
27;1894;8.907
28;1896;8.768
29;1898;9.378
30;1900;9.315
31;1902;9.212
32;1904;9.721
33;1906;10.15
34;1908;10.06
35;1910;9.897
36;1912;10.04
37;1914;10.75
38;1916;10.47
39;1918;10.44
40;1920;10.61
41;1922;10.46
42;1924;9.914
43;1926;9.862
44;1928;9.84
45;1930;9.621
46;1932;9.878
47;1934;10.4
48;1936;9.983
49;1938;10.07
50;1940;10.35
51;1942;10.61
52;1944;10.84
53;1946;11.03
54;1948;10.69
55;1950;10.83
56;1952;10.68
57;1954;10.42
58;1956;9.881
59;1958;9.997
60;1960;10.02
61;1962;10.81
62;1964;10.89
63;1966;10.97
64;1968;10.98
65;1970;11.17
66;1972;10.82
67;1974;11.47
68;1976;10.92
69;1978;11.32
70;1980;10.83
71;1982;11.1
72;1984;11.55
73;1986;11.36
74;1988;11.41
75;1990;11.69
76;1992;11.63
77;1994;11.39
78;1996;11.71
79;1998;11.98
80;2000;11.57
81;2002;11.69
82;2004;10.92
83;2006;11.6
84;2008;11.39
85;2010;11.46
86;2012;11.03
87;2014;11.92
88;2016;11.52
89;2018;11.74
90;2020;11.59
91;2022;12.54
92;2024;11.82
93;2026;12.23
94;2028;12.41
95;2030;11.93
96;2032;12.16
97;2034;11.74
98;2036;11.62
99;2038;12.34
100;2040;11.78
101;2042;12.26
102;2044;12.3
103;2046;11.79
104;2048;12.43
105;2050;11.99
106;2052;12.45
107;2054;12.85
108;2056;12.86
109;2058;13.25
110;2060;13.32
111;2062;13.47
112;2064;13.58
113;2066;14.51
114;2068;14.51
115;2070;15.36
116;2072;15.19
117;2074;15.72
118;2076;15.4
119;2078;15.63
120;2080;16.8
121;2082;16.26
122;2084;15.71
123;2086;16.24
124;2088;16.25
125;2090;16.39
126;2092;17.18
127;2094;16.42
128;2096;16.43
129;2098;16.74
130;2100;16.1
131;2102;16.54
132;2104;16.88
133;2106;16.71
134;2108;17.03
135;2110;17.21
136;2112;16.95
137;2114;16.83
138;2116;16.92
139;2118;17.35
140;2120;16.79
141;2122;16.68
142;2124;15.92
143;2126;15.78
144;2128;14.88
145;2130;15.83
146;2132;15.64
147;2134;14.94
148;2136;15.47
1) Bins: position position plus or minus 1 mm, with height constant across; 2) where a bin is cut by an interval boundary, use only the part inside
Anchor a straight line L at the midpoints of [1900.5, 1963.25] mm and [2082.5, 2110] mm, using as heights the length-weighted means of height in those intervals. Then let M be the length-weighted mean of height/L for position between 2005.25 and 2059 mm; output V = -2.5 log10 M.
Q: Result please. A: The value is 0.17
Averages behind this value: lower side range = 10.2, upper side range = 16.5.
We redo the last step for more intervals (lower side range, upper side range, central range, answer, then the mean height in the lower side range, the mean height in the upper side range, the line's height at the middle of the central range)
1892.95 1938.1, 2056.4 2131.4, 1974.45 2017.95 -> 0.10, 9.9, 15.9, 12.6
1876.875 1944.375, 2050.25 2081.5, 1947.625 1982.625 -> 0.04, 9.51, 14.3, 11.2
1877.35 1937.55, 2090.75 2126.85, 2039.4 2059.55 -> 0.17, 9.41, 16.7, 14.5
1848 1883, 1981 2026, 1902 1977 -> -0.07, 7.73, 11.6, 9.8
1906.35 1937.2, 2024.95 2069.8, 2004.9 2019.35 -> 0.04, 10.1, 12.7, 12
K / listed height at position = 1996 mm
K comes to 11.71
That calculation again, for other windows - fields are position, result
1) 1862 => 7.784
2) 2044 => 12.3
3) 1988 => 11.41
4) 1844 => 8.729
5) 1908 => 10.06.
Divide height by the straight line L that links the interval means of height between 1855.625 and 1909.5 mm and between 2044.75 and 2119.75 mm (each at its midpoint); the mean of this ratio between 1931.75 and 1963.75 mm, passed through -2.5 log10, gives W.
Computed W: 0.01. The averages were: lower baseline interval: 8.28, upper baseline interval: 15.3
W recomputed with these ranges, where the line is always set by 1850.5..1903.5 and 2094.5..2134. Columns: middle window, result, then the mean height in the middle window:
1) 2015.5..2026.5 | 0.11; 11.9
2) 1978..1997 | 0.05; 11.4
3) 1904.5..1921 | -0.11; 10.3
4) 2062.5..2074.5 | 0.01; 14.7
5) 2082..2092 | -0.05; 16.3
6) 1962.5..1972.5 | 0.03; 11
